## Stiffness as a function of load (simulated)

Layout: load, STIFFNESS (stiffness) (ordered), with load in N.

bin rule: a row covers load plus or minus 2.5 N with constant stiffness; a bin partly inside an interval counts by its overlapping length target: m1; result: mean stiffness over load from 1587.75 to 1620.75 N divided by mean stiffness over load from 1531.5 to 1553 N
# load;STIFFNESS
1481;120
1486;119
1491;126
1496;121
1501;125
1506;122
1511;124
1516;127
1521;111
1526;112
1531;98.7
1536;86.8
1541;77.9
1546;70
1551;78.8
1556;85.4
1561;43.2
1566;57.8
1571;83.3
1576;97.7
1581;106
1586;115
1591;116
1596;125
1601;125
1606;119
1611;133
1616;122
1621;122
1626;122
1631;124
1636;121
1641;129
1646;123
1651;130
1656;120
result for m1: 1.53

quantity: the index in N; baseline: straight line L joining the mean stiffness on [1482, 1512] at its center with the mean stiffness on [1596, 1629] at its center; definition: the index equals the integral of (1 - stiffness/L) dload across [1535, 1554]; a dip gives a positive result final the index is 7.0 N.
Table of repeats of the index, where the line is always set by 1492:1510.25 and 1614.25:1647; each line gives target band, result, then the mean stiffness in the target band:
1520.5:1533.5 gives 1.7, 107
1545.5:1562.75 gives 7.4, 70.4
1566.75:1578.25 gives 3.5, 85.4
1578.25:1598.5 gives 1.3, 115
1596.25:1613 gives -0.3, 125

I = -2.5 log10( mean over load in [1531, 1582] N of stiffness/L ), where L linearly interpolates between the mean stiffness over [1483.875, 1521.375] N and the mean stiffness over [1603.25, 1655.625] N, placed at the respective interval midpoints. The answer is 0.49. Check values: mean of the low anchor 123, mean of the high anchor 124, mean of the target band 78.9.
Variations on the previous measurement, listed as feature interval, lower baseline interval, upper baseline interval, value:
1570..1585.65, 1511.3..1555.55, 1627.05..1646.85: 0.09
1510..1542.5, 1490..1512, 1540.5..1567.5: -0.08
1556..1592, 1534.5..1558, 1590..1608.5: 0.18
